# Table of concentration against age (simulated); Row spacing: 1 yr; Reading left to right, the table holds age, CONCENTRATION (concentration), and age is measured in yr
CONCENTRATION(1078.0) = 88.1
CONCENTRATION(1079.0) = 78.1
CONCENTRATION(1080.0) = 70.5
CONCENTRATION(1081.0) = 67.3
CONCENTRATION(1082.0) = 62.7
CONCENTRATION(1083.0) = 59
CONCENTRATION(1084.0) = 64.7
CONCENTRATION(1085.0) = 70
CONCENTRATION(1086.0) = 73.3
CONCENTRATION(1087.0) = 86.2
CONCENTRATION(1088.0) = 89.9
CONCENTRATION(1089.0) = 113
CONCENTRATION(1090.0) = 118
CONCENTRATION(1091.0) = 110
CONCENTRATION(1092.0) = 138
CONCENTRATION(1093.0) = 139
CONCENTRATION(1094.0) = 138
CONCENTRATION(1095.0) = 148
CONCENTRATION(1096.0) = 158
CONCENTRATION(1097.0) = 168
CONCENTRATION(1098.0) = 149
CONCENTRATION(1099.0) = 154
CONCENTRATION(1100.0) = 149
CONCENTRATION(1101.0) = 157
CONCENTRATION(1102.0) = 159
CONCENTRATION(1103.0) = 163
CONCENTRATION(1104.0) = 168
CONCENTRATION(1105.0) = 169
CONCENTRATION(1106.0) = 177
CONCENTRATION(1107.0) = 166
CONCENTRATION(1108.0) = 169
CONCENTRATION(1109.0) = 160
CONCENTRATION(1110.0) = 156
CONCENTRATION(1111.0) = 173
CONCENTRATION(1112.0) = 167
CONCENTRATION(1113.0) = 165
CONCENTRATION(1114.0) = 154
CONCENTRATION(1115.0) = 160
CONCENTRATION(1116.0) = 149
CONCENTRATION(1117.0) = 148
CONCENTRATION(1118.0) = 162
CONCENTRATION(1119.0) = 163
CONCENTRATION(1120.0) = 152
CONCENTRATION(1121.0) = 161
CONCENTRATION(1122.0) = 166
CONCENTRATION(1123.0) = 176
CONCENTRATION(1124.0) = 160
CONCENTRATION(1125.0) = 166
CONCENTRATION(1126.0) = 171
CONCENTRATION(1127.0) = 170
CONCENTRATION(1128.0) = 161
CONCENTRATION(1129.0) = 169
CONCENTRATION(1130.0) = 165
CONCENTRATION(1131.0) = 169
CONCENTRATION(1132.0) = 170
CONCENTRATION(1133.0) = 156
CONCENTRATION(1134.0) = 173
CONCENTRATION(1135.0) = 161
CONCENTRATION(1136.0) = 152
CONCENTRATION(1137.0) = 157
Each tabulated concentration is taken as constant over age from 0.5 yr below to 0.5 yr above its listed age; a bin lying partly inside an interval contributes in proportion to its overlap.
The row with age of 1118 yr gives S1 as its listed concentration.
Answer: 162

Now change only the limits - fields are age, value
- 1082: 62.7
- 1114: 154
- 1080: 70.5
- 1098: 149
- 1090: 118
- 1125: 166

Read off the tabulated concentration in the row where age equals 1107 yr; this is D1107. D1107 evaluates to 166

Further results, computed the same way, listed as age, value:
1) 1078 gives 88.1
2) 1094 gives 138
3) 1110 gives 156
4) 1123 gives 176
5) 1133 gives 156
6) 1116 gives 149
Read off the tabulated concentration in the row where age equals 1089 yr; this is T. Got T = 113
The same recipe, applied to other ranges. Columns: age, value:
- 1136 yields 152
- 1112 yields 167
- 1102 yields 159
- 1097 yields 168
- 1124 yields 160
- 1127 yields 170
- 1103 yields 163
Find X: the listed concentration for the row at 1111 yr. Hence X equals 173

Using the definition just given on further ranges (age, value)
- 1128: 161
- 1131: 169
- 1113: 165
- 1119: 163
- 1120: 152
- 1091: 110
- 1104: 168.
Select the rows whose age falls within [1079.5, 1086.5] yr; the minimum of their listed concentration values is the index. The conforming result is 59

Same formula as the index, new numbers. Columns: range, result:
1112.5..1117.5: 148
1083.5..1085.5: 64.7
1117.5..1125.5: 152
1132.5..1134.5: 156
